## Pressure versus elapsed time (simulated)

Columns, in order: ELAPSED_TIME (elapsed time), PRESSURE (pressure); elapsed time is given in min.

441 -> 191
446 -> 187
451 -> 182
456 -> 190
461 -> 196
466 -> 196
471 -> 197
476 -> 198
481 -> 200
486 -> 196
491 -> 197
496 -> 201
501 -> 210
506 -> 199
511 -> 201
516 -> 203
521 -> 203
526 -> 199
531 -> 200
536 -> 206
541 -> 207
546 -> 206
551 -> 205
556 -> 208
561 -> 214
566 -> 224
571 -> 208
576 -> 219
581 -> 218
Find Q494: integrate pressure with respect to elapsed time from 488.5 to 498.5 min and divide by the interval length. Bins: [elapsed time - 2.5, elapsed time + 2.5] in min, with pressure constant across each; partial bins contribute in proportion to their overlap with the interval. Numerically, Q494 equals 199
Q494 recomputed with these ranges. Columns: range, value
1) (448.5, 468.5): 191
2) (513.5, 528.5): 202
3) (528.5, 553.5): 205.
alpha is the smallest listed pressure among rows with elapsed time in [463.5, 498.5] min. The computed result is 196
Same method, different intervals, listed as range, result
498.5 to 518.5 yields 199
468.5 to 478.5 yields 197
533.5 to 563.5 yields 205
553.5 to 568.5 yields 208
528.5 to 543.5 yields 200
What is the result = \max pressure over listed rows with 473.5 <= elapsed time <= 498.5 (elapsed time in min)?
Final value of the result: 201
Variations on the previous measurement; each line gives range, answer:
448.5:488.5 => 200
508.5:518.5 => 203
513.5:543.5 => 207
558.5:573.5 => 224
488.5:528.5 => 210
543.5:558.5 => 208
